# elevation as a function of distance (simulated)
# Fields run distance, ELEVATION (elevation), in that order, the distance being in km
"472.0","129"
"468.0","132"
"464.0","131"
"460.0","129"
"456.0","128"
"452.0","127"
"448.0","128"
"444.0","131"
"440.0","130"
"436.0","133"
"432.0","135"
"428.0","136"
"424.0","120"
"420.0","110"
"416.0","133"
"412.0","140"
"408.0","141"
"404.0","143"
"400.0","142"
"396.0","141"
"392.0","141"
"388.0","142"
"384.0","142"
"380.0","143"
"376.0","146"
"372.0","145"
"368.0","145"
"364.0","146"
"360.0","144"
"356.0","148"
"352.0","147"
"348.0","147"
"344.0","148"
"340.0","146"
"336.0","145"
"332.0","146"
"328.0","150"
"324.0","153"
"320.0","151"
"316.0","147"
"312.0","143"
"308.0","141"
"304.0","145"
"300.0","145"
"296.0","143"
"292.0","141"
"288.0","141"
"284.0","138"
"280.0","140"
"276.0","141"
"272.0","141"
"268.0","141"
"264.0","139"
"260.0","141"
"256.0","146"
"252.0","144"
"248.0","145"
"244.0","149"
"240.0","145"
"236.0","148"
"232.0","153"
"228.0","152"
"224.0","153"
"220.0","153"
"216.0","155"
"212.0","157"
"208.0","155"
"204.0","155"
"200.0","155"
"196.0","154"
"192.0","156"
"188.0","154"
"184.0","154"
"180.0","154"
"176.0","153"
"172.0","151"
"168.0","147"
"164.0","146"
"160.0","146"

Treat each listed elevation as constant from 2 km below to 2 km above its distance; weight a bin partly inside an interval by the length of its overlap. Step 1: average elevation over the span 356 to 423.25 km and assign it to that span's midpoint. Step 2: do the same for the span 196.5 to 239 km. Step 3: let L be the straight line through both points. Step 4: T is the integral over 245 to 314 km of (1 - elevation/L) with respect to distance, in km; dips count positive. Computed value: 3.0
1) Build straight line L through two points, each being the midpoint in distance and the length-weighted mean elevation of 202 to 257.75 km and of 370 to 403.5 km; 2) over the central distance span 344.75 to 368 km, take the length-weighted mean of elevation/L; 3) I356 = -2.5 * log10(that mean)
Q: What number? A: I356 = -0.02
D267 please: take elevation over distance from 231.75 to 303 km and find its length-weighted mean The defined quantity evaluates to 143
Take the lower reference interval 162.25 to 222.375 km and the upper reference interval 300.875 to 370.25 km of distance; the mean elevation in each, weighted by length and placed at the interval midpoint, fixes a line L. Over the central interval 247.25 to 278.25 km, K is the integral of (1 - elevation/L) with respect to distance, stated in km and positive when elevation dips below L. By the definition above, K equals 1.6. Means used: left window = 153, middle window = 142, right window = 147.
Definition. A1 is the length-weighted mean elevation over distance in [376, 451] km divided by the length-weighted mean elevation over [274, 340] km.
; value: 0.94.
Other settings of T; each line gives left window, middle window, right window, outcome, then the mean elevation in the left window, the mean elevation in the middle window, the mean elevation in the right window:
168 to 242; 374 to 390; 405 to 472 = -0.87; 153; 143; 130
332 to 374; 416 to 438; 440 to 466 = 1.00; 146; 127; 129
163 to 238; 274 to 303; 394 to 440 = 0.75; 153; 141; 134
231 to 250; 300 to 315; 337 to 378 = 0.34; 148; 144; 146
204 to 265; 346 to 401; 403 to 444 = -3.15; 149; 144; 132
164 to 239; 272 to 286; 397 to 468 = 0.58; 153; 140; 132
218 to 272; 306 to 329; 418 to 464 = -1.26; 147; 147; 128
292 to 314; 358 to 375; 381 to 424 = -0.73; 143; 145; 137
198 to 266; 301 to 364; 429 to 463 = -2.74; 150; 147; 130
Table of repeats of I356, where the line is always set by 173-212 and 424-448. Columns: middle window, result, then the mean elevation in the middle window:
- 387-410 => -0.052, 142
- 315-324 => -0.057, 150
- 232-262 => 0.025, 146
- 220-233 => -0.010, 153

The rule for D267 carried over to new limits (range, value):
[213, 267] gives 148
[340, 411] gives 144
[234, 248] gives 147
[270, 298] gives 141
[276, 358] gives 145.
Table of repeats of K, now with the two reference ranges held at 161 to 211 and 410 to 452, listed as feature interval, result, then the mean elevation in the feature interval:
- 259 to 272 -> 0.43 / 140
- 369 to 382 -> -0.96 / 145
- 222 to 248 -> -0.26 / 150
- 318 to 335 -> -1.26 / 150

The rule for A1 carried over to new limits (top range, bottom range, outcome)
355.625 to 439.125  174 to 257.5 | 0.91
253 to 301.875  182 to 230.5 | 0.92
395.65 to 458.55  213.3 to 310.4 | 0.91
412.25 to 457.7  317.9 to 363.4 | 0.87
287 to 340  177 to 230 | 0.94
